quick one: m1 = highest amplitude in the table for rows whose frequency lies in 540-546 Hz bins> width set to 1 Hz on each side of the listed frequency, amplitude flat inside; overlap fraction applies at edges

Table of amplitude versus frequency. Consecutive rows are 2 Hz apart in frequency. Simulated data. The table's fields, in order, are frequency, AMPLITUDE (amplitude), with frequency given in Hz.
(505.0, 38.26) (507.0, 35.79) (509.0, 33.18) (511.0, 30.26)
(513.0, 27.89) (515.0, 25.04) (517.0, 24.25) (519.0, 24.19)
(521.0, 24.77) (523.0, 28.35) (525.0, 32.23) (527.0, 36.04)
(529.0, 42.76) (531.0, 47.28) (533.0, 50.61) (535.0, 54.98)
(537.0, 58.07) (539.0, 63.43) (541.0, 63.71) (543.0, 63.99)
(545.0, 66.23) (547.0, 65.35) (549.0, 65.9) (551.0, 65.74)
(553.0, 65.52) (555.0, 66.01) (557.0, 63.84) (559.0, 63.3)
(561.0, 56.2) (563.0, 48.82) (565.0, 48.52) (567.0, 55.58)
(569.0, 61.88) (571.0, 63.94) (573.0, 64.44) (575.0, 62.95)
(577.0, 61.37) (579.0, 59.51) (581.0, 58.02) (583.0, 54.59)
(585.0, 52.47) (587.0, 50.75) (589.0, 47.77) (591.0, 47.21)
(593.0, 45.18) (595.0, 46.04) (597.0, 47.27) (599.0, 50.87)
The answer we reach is 66.23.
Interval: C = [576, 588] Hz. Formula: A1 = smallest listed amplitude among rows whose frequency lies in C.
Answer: 50.75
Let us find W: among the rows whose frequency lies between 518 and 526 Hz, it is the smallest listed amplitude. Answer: 24.19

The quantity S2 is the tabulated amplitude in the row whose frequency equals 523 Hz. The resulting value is 28.35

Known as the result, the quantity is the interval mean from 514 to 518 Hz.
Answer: 24.6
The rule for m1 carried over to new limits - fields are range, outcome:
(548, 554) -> 65.9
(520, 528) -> 36.04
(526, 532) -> 47.28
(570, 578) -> 64.44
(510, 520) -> 30.26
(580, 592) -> 58.02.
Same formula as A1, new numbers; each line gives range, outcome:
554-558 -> 63.84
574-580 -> 59.51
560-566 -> 48.52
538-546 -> 63.43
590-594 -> 45.18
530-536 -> 47.28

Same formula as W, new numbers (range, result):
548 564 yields 48.82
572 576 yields 62.95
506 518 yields 24.25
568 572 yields 61.88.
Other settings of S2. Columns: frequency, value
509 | 33.18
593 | 45.18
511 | 30.26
